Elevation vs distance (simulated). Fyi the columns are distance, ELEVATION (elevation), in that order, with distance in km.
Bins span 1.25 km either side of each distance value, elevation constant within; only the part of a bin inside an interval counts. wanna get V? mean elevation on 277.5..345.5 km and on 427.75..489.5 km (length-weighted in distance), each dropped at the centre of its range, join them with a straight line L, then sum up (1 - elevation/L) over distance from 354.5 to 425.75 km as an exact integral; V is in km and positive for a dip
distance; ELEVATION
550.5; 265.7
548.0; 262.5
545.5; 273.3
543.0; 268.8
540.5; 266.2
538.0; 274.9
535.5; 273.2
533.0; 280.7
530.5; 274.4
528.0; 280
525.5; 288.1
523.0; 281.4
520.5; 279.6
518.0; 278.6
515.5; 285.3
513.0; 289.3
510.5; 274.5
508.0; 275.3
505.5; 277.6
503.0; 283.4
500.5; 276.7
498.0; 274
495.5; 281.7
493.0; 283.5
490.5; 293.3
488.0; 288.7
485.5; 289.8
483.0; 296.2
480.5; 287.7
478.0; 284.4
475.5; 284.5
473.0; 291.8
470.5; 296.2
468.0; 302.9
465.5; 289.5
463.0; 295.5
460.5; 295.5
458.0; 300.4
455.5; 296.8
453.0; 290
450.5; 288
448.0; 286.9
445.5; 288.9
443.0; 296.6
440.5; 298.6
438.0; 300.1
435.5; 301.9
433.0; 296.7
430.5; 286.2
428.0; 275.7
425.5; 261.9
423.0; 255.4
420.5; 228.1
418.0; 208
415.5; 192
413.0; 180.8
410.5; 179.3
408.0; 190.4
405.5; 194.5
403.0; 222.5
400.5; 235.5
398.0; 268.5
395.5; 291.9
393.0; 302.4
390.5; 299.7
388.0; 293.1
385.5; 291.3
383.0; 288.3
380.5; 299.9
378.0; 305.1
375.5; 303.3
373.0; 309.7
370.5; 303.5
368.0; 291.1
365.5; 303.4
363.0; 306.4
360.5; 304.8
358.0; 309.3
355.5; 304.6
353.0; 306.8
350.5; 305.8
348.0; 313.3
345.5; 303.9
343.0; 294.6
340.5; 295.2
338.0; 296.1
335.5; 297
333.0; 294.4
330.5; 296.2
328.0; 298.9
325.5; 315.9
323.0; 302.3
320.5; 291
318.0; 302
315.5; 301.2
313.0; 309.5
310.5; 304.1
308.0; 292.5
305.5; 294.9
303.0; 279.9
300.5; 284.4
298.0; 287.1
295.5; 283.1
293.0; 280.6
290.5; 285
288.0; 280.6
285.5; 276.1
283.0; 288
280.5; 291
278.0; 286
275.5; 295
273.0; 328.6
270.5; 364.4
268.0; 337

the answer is 6.5 km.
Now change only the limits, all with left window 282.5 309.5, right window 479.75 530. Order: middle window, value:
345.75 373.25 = -2.0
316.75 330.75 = -0.8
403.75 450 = 5.2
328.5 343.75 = -0.6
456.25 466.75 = -0.4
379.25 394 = -0.6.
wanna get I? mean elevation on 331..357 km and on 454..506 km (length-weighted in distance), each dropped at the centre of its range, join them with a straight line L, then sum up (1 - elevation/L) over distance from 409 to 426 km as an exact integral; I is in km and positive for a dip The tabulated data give 4.7 km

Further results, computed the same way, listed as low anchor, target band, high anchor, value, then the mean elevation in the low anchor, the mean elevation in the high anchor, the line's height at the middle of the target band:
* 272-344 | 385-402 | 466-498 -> 0.57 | 294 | 289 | 292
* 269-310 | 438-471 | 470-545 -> -1.13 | 294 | 282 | 285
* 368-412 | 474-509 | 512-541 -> -0.91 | 269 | 280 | 277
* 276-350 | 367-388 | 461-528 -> -0.55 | 294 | 286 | 291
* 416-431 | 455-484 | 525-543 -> -3.79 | 248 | 276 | 259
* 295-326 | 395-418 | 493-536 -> 5.91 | 296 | 280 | 288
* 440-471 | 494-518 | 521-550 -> 0.18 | 294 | 275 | 282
